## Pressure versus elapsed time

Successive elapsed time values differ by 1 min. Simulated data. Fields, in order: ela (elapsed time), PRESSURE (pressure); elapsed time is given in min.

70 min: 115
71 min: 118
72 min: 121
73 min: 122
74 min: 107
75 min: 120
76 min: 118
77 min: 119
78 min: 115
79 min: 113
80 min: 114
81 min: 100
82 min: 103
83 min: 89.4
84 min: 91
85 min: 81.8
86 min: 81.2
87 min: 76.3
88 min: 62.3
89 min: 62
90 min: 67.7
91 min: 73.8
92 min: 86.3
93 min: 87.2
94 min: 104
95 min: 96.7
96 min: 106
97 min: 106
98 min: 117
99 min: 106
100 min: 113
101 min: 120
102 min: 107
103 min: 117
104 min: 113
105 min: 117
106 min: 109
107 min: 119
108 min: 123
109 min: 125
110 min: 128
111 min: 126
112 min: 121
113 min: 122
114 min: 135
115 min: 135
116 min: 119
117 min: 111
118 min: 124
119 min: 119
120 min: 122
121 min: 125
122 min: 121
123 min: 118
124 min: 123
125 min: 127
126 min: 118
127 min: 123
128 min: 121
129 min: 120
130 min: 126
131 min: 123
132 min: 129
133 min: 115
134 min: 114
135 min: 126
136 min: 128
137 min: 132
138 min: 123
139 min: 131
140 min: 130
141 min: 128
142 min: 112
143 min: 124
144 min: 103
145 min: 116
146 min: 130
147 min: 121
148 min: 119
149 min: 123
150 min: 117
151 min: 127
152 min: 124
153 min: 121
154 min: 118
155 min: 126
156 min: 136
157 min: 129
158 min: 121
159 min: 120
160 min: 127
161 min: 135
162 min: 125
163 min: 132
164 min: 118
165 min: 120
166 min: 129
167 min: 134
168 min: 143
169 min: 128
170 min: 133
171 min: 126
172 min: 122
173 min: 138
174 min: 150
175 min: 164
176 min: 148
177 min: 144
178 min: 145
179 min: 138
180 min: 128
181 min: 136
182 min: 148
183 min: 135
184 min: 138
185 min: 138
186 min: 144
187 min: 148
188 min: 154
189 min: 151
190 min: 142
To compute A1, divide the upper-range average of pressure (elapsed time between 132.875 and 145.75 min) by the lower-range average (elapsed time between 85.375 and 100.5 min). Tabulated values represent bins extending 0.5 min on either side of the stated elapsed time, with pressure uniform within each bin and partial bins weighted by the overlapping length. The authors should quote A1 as 1.36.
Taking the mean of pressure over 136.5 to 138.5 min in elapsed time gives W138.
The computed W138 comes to 128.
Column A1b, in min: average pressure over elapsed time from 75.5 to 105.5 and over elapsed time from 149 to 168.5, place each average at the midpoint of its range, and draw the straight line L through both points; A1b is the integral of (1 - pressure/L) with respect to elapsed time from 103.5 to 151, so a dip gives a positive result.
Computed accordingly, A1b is -3.6 min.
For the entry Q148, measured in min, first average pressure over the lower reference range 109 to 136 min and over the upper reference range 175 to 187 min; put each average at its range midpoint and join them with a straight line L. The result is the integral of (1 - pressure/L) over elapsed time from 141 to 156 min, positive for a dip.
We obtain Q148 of 1.2 min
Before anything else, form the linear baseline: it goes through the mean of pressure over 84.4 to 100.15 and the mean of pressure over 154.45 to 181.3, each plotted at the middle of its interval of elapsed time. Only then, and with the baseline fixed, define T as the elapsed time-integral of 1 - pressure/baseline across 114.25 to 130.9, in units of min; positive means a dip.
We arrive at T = -2.5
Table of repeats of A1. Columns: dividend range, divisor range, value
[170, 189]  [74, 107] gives 1.41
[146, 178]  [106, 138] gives 1.06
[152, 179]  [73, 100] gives 1.36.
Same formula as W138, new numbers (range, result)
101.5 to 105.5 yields 114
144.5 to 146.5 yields 123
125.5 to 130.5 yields 122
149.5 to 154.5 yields 121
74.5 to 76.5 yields 119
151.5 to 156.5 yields 125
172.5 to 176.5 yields 150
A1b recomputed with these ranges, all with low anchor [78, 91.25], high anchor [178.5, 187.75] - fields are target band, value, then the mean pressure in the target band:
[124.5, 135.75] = -1.1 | 122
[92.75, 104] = -1.6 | 108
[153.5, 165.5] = 0.1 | 126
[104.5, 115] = -2.4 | 123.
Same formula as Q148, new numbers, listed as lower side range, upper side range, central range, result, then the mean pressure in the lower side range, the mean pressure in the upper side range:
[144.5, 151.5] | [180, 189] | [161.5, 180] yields -0.1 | 122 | 142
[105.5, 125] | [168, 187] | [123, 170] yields 2.4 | 122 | 139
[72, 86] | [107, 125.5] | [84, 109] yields 3.6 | 107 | 123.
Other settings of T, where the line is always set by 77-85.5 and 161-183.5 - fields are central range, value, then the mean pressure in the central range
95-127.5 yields -1.7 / 119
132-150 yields 0.3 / 122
